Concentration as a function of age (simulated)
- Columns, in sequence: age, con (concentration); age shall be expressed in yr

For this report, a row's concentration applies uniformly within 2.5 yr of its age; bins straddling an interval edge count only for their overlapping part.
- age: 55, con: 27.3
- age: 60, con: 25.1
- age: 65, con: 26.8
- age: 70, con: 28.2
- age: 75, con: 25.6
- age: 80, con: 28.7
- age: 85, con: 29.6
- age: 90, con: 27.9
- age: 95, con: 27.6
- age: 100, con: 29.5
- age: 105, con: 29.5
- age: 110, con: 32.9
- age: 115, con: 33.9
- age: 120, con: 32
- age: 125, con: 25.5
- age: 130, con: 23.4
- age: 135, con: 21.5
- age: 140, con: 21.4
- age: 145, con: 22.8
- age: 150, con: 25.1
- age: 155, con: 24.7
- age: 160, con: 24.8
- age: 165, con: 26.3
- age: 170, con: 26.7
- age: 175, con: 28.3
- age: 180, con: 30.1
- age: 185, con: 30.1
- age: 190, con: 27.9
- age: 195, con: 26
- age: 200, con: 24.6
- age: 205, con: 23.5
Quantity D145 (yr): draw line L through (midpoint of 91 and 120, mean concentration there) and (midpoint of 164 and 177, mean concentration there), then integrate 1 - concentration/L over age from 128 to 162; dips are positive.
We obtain 6.1 yr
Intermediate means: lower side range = 30.7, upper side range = 27.1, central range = 23.4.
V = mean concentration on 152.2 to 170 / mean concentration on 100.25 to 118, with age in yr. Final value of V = 0.8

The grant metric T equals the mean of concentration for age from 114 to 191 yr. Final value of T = 26.4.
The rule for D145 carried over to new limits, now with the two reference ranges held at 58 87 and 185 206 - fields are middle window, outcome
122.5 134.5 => 1.3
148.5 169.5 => 0.9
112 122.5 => -2.4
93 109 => -1.3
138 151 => 1.8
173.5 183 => -1.1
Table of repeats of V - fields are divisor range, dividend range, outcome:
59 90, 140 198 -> 0.96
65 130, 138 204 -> 0.90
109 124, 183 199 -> 0.86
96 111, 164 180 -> 0.92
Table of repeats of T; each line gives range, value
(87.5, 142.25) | 27.8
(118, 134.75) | 26.1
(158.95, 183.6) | 27.5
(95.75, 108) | 29.4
